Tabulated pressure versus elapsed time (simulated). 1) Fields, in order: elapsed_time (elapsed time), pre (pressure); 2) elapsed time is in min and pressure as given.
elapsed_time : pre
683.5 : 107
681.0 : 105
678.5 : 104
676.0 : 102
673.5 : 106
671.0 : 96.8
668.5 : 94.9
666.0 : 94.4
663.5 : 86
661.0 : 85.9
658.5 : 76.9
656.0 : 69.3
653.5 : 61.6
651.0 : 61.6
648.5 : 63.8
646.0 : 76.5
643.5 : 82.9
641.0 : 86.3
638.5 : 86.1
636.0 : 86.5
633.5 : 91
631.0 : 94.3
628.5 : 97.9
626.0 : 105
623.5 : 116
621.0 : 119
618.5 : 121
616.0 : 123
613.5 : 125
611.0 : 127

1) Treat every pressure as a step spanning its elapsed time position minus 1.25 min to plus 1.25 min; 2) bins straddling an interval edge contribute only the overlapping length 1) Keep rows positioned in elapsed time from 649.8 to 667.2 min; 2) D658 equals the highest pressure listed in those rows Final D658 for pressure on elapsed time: 94.4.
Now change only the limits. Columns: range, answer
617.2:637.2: 121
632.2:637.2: 91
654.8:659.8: 76.9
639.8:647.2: 86.3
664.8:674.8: 106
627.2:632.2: 97.9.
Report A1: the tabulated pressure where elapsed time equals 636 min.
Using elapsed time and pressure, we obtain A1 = 86.5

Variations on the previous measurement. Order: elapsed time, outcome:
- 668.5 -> 94.9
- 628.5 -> 97.9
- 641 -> 86.3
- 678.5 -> 104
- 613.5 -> 125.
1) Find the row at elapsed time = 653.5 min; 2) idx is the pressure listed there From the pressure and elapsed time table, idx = 61.6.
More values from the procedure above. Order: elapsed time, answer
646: 76.5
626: 105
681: 105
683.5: 107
